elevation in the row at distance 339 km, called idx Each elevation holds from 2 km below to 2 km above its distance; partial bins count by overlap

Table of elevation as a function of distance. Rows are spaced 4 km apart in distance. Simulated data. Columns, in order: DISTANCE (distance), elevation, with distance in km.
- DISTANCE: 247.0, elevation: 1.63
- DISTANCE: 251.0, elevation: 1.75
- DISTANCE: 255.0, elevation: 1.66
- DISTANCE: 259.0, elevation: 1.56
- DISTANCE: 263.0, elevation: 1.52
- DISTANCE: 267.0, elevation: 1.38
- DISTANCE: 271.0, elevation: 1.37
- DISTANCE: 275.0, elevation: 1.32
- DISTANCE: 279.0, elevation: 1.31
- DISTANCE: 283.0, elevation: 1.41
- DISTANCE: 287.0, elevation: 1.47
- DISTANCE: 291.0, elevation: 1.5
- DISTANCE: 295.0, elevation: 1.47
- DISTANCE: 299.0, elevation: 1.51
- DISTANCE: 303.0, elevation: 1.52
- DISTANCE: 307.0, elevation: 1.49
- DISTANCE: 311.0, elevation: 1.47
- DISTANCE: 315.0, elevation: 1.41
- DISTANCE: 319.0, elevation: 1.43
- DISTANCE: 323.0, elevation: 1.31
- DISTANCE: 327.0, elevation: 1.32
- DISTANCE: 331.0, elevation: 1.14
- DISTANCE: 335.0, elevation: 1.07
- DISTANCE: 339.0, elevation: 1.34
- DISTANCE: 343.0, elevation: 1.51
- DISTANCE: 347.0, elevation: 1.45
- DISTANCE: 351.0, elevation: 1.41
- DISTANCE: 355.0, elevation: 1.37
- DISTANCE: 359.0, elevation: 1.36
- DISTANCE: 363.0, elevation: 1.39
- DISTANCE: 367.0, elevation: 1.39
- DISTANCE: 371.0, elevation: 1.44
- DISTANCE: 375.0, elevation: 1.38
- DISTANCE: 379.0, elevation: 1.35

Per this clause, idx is 1.34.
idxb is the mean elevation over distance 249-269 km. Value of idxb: 1.57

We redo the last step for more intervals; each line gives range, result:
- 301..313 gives 1.49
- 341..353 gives 1.46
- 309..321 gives 1.44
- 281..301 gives 1.47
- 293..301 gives 1.49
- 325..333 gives 1.23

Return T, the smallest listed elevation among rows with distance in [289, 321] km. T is 1.41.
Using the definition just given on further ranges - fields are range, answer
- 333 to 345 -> 1.07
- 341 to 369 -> 1.36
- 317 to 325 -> 1.31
